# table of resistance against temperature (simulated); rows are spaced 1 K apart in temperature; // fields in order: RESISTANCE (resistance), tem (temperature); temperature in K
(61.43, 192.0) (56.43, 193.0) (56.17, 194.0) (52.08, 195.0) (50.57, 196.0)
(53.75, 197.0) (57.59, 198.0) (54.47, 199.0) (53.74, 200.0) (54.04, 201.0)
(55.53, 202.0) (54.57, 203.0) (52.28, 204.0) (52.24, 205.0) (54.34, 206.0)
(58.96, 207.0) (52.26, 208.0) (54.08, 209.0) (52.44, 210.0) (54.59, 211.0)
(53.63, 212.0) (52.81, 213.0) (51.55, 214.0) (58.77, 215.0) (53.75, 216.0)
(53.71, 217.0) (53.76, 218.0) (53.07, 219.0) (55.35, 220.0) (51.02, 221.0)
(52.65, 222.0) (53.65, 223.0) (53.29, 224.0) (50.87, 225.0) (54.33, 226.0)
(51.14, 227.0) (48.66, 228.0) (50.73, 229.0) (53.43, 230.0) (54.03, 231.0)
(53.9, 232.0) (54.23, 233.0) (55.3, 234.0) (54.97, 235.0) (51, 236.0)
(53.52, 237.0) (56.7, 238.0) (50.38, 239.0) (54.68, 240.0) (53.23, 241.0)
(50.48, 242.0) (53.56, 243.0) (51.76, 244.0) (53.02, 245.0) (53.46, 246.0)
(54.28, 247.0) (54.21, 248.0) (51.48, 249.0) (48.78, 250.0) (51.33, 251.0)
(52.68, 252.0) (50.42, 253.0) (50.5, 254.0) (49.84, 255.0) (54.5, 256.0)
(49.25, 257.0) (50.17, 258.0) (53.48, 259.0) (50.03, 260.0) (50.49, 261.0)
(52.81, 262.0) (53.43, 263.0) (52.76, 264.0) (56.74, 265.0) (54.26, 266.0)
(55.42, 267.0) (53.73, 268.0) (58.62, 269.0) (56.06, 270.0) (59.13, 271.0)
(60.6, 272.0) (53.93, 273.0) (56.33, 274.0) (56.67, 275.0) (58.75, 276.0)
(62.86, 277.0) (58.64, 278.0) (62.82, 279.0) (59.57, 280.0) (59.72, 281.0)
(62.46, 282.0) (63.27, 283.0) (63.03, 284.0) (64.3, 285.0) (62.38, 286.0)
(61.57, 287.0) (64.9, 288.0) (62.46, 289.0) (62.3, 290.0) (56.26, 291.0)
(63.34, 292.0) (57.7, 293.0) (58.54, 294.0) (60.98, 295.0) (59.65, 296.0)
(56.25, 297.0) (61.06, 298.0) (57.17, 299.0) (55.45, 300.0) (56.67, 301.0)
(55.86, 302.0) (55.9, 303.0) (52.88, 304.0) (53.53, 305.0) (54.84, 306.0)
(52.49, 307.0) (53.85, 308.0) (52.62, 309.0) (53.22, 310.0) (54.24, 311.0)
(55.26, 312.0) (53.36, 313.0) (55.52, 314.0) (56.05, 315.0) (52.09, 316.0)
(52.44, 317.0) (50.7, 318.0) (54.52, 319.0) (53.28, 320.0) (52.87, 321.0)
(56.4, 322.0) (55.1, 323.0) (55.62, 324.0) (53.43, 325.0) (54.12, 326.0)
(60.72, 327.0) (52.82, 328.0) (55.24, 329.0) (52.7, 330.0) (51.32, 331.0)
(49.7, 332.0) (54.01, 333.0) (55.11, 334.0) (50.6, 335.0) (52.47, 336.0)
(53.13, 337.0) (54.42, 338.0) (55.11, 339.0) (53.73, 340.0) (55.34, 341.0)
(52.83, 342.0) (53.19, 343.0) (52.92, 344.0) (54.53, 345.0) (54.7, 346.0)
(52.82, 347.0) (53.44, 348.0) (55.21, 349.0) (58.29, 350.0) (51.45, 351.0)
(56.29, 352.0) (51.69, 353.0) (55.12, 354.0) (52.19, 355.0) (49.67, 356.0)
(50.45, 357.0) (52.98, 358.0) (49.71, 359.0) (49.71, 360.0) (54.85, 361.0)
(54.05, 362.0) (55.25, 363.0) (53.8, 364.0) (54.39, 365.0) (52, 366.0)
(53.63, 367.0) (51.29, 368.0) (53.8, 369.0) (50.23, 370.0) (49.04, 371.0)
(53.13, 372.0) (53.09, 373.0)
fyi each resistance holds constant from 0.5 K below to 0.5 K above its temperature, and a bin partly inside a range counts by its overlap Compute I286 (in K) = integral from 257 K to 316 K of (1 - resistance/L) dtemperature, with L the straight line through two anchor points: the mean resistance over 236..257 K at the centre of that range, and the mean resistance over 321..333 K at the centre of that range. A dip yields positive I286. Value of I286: -4.21 K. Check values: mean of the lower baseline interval 52.3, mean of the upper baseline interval 54.2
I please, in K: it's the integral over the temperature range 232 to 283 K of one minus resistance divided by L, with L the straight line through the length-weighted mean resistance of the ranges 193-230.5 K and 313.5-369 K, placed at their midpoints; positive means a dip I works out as -0.9 K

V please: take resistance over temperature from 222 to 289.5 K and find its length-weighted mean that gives 55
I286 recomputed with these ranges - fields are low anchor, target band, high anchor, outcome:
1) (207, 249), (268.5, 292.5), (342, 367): -3.2 K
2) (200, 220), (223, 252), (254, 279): 0.9 K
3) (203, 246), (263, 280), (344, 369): -1.3 K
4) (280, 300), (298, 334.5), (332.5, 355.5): 2.0 K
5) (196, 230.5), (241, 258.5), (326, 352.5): 0.6 K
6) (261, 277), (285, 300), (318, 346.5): -1.4 K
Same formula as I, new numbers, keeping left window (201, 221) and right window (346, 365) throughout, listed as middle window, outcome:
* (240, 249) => 0.14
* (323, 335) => -0.13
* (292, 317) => -1.03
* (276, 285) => -1.33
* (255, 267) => 0.27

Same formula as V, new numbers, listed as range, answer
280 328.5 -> 57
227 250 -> 52.9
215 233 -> 53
